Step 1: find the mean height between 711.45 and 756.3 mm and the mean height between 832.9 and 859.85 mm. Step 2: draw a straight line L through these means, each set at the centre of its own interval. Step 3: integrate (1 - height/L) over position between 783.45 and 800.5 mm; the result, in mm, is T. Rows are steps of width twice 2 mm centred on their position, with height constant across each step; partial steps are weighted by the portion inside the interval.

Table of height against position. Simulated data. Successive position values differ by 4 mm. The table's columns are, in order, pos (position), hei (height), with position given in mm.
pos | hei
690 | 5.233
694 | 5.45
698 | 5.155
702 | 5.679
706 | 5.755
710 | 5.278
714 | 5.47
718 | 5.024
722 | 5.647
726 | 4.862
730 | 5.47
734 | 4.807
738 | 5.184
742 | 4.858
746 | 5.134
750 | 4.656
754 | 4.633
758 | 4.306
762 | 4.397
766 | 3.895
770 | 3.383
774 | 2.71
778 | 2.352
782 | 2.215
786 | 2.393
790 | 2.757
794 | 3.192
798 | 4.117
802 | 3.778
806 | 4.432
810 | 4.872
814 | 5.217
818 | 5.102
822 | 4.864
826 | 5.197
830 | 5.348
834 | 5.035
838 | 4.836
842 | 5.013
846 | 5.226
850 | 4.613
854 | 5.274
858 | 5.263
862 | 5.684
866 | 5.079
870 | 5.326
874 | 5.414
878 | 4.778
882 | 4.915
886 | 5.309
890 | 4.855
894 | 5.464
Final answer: 6.6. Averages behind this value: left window 5.07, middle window 3.11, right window 5.04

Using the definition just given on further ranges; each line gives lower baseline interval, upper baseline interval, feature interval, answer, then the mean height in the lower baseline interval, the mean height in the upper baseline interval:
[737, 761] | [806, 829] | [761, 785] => 8.8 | 4.76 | 5.01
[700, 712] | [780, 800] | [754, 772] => -1.3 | 5.57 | 2.93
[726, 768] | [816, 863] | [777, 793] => 7.9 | 4.74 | 5.11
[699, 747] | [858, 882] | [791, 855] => 6.4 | 5.26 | 5.23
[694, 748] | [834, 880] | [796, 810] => 2.6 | 5.26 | 5.13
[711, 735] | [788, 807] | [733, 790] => 7.6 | 5.23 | 3.61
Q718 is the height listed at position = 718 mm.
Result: 5.024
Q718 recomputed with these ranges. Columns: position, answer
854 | 5.274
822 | 4.864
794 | 3.192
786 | 2.393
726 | 4.862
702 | 5.679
